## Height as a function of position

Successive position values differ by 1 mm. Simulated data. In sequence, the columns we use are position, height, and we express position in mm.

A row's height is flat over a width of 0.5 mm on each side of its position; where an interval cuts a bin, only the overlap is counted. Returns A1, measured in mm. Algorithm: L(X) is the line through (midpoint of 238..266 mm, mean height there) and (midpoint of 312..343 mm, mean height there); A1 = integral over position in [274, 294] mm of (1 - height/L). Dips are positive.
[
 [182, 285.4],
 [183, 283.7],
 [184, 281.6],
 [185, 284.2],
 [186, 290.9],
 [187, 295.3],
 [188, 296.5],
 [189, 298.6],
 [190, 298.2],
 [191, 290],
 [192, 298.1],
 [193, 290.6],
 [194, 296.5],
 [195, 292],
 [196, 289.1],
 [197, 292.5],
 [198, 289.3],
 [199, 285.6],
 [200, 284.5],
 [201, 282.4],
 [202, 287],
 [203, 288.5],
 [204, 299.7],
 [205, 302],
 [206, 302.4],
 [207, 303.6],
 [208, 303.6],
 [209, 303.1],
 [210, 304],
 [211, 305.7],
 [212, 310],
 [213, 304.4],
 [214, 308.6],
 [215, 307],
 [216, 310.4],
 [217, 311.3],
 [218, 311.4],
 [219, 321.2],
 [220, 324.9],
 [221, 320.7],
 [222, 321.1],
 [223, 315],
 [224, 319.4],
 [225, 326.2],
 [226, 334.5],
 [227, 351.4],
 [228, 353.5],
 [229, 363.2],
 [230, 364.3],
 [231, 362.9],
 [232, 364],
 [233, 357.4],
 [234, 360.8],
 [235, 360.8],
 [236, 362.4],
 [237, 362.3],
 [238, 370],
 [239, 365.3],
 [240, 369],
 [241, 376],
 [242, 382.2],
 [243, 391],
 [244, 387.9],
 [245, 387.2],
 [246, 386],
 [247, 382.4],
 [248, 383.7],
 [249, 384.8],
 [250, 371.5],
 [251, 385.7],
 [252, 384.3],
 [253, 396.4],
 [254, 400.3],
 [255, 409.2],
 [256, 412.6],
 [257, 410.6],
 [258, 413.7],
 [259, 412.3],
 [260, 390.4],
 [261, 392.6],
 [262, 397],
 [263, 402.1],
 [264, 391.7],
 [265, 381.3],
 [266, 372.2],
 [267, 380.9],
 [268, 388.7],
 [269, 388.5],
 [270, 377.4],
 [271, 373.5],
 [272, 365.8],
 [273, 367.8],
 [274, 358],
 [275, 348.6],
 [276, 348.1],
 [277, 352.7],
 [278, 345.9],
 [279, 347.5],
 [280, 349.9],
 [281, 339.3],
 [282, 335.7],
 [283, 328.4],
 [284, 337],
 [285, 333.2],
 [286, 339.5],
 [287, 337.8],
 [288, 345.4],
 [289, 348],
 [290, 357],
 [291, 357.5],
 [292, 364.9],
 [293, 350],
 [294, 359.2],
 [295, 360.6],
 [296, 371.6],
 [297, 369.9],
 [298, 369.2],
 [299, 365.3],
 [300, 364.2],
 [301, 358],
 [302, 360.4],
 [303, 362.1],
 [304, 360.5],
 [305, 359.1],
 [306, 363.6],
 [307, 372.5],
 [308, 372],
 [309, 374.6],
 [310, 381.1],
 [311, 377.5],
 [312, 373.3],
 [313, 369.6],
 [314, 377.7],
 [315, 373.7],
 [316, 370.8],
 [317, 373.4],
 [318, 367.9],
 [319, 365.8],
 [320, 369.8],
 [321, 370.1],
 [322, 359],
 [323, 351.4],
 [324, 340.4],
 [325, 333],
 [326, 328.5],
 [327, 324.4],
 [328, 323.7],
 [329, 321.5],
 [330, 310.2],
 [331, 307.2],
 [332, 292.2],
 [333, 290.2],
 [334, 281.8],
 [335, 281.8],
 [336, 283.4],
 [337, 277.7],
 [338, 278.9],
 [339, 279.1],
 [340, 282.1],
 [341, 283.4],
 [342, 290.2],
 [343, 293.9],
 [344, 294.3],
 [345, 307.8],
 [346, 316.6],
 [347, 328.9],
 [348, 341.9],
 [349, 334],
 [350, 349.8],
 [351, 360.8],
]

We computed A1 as 0.9 mm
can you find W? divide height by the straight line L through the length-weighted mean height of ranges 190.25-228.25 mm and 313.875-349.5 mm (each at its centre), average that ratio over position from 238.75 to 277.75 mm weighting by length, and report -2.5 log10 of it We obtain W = -0.22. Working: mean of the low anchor 306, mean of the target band 384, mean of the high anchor 322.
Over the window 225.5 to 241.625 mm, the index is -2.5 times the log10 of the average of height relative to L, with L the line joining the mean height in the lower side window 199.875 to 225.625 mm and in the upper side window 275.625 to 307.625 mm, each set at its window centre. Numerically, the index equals -0.13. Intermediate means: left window 307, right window 354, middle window 361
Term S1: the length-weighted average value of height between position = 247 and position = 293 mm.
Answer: 371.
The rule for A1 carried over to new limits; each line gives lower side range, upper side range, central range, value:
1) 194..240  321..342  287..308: -3.3 mm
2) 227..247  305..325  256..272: -1.0 mm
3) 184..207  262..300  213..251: -3.6 mm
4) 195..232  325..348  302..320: -4.0 mm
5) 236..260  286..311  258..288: 0.8 mm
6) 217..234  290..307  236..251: -1.5 mm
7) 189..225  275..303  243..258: -2.9 mm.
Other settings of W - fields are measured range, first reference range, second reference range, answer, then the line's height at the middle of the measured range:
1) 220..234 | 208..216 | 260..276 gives -0.05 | 326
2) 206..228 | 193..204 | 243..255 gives 0.03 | 325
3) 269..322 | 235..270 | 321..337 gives -0.04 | 347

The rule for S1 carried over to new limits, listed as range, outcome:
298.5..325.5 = 365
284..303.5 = 356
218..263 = 370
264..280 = 367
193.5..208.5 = 293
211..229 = 321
